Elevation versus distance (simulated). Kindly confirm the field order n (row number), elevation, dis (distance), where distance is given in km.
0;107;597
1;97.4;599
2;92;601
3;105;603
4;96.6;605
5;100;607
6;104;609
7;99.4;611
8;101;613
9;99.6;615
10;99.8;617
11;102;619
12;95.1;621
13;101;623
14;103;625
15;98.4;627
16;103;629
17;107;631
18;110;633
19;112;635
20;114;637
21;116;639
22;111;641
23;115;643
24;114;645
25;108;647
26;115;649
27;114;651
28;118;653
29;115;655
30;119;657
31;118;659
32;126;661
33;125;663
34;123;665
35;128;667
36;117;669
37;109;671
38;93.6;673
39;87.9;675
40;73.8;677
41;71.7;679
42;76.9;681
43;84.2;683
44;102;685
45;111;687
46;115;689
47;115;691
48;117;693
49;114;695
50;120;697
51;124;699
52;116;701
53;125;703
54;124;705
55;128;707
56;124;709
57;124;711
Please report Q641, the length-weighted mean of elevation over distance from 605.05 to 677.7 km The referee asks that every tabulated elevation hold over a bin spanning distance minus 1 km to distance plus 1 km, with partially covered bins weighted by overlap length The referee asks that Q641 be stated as 108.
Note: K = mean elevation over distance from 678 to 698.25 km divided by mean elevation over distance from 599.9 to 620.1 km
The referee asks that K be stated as 1.0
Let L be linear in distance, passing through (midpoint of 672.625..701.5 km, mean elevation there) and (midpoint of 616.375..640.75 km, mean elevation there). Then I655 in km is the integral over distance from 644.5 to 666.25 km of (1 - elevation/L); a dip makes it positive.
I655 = -3.0 km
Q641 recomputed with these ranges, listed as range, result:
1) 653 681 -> 107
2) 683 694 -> 109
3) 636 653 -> 114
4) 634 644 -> 114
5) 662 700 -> 106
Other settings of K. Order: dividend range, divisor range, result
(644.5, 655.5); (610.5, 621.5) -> 1.14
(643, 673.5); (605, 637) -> 1.14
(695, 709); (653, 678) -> 1.10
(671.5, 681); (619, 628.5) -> 0.83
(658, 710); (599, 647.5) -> 1.06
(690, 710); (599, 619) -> 1.21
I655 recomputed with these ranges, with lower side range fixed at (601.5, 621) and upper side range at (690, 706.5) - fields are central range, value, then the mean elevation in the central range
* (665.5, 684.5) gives 3.3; 94.6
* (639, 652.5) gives -0.7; 113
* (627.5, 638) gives -0.4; 109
